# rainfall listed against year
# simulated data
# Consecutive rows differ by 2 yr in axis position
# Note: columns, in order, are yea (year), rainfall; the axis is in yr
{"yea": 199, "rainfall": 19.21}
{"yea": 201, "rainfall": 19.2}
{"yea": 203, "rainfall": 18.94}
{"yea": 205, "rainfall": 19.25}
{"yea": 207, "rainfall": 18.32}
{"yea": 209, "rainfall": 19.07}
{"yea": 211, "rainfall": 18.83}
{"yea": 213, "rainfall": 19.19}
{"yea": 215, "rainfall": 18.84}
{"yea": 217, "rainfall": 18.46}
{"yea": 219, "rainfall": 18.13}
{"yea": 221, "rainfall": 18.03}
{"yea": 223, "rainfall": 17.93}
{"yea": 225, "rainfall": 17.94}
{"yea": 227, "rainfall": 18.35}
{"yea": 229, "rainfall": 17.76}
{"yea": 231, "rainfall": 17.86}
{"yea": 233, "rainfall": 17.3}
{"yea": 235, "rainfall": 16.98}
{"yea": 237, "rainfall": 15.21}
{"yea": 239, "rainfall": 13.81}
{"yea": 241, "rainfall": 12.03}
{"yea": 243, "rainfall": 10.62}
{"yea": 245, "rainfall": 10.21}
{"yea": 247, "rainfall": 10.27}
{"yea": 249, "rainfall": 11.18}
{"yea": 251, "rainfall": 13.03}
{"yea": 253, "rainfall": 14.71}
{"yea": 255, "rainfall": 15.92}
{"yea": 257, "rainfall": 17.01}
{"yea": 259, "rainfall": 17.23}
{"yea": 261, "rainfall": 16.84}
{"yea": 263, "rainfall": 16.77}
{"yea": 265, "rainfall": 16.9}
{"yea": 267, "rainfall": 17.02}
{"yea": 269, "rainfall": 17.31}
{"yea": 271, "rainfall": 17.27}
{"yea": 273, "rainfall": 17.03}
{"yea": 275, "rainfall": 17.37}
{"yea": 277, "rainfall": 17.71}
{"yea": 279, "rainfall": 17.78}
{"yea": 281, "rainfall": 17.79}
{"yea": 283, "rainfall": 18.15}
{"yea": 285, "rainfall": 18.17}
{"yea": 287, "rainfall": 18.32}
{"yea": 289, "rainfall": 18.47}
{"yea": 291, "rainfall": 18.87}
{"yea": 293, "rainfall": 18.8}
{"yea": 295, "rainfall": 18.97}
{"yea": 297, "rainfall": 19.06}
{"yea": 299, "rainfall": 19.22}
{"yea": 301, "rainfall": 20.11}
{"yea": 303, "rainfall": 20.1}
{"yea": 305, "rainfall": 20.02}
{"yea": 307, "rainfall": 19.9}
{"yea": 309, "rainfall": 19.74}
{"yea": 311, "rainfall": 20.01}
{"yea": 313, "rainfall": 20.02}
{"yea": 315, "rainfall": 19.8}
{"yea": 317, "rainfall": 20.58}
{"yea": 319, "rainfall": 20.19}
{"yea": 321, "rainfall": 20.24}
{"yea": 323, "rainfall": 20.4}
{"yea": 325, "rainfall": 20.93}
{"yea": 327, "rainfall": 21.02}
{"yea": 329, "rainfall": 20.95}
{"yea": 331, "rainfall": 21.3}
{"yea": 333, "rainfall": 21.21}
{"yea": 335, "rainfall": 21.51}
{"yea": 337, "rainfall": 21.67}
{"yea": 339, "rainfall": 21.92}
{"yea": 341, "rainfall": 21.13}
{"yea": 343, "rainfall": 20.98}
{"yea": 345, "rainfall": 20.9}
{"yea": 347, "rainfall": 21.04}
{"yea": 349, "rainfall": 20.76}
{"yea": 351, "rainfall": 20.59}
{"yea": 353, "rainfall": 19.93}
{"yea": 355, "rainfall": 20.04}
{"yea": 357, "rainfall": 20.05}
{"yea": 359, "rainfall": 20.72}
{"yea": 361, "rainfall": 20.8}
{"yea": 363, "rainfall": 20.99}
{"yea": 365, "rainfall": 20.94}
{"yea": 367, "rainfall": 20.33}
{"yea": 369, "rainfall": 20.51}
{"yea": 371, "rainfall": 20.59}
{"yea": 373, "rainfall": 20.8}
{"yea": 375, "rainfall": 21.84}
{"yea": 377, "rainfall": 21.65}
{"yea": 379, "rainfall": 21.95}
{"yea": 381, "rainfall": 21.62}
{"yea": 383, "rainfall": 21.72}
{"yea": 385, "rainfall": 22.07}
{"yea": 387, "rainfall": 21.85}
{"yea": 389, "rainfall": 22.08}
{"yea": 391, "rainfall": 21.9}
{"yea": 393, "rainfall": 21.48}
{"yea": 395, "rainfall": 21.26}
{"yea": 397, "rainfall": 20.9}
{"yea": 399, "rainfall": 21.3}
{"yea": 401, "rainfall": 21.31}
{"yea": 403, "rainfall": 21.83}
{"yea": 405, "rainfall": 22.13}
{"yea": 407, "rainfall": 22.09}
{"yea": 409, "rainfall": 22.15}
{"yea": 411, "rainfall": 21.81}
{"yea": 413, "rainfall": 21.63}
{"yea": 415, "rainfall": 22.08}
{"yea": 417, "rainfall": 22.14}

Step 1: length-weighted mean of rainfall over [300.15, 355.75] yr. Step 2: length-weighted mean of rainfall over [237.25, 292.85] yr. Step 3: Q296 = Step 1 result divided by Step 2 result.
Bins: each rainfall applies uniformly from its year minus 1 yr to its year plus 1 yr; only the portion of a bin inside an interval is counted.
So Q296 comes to 1.3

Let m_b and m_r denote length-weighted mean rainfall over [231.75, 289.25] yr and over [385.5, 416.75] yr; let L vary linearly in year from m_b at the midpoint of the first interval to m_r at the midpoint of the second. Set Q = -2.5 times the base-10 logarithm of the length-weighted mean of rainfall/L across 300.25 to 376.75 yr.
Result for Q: -0.09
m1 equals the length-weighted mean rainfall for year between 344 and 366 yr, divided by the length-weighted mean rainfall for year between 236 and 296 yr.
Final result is 1.3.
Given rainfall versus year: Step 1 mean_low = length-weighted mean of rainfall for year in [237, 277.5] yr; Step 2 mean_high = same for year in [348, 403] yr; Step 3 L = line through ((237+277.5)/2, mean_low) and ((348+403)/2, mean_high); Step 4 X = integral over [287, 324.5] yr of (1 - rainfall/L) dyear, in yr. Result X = -4.7 yr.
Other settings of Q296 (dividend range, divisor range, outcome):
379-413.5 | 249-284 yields 1.30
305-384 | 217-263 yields 1.34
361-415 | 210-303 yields 1.27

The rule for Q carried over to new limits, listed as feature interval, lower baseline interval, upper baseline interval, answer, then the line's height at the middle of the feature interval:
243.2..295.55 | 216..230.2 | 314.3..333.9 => 0.18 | 19.3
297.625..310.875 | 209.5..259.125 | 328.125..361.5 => -0.04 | 19.1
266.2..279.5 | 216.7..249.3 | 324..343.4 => 0.03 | 17.7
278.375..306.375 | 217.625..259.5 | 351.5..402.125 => -0.08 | 17.6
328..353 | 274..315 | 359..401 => -0.05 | 20.2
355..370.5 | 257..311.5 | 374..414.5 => 0.01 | 20.7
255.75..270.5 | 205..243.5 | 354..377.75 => 0.07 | 18.2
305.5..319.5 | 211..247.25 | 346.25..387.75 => -0.05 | 19.1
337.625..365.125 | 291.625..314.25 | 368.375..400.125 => 0.00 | 20.7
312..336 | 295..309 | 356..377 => -0.03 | 20.1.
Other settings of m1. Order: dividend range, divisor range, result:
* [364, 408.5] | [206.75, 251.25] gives 1.34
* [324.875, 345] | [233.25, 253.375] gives 1.65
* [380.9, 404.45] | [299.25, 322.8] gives 1.08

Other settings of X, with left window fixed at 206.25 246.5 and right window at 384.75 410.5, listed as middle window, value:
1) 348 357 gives 0.04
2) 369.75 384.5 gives -0.24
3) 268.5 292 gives 0.49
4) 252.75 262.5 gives 0.60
